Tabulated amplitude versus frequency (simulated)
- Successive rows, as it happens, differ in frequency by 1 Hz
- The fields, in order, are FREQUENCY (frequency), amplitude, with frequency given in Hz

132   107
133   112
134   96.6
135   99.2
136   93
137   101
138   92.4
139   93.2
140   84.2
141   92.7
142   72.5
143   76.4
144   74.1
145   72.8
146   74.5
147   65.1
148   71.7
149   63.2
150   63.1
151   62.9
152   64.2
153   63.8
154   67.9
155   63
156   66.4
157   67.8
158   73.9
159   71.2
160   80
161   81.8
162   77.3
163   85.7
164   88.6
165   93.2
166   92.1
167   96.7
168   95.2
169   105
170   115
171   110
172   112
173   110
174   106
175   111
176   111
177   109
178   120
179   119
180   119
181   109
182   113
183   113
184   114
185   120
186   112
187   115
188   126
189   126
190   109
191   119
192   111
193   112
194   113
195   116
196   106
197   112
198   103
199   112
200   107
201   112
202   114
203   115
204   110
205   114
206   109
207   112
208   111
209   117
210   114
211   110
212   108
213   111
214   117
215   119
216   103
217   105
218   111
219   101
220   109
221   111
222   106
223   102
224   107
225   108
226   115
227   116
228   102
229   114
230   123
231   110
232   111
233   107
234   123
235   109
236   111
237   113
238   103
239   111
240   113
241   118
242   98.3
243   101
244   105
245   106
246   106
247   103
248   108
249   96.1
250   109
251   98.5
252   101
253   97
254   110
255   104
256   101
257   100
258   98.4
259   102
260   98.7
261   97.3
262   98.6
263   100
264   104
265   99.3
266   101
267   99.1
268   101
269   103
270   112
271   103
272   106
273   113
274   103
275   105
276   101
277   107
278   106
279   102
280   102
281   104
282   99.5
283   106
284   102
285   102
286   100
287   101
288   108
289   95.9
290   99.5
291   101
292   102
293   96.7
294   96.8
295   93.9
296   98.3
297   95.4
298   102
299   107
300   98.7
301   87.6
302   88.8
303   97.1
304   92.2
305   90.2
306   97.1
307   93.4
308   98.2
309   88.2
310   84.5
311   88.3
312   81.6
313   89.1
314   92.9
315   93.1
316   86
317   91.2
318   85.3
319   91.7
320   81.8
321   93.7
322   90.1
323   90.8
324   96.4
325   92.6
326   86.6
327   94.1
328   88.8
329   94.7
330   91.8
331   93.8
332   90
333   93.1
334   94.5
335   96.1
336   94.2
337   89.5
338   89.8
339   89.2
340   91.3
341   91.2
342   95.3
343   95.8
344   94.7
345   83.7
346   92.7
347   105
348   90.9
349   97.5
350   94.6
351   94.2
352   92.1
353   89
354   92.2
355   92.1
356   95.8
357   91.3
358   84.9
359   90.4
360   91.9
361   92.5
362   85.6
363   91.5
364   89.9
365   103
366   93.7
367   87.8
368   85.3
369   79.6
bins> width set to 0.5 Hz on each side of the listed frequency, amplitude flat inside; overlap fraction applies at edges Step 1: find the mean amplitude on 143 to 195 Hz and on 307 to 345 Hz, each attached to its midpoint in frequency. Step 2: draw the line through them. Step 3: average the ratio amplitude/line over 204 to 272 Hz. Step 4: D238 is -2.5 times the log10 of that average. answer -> -0.15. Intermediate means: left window 94.8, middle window 107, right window 91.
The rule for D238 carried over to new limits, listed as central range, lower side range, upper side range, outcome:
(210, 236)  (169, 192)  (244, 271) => -0.029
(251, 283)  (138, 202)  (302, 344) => -0.107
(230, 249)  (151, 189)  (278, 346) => -0.138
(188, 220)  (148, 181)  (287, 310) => -0.216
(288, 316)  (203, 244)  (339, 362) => 0.054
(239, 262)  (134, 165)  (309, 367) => -0.213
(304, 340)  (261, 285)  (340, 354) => 0.067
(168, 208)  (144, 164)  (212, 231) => -0.242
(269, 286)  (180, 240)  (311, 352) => -0.040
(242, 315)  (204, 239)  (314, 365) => 0.019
